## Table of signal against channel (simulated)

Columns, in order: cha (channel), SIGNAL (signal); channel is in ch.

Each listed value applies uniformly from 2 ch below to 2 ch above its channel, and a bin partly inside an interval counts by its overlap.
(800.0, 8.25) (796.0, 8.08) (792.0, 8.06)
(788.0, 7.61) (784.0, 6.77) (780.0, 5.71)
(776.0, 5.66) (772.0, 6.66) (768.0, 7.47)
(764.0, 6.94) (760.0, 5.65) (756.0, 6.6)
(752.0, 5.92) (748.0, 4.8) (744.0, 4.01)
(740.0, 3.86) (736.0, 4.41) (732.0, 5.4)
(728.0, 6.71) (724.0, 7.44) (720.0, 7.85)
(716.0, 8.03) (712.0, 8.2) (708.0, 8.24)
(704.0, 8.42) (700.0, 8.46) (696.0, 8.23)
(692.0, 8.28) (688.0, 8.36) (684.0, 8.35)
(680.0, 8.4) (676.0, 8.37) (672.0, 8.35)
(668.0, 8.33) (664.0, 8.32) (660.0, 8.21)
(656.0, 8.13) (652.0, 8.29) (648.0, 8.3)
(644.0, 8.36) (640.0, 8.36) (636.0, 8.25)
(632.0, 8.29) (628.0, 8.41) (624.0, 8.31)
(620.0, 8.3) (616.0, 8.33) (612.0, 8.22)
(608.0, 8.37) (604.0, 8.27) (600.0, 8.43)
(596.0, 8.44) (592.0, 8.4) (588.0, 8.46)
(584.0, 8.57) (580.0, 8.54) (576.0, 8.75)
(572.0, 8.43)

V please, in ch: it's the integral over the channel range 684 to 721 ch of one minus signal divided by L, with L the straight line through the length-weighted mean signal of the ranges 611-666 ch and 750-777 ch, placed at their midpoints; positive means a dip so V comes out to -4.5 ch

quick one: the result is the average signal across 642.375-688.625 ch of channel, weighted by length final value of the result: 8.31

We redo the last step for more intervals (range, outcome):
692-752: 6.74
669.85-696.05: 8.34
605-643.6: 8.32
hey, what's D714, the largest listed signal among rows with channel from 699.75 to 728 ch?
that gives 8.46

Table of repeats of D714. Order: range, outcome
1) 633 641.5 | 8.36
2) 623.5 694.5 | 8.41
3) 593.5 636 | 8.44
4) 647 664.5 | 8.32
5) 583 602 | 8.57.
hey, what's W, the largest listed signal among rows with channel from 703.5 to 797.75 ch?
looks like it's 8.42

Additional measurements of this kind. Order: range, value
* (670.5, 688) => 8.4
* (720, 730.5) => 7.85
